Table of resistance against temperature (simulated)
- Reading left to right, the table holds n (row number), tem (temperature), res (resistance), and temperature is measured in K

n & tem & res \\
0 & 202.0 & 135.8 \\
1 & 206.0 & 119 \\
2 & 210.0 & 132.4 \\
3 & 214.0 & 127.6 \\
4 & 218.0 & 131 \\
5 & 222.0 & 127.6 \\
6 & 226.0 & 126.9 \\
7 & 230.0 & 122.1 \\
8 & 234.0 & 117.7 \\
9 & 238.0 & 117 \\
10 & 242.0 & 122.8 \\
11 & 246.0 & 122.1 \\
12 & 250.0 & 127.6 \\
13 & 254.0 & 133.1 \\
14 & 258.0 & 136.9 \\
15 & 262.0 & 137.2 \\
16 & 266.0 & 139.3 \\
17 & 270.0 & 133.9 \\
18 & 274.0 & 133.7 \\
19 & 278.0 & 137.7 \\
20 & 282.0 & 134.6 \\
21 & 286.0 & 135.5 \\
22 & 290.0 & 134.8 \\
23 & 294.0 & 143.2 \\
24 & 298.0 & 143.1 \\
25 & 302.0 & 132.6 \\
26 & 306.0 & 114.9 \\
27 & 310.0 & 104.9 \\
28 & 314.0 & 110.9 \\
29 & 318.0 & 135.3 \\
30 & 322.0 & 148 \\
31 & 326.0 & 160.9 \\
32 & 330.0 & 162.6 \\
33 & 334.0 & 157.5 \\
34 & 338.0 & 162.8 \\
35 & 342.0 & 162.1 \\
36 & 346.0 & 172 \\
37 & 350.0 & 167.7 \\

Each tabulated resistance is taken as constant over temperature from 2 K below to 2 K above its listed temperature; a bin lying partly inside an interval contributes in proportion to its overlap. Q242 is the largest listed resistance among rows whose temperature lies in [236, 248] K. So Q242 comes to 122.8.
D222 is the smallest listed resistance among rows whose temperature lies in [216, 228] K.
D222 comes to 126.9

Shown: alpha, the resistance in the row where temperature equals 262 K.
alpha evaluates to 137.2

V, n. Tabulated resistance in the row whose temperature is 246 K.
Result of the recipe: 122.1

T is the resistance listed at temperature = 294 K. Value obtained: 143.2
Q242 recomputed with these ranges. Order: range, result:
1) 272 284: 137.7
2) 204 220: 132.4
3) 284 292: 135.5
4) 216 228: 131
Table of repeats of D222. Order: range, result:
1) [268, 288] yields 133.7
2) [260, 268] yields 137.2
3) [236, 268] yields 117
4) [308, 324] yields 104.9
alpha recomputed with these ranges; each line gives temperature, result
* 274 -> 133.7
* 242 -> 122.8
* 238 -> 117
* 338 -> 162.8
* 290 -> 134.8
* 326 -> 160.9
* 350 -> 167.7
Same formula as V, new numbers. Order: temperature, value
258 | 136.9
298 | 143.1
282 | 134.6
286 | 135.5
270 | 133.9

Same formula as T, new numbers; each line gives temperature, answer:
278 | 137.7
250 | 127.6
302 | 132.6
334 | 157.5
